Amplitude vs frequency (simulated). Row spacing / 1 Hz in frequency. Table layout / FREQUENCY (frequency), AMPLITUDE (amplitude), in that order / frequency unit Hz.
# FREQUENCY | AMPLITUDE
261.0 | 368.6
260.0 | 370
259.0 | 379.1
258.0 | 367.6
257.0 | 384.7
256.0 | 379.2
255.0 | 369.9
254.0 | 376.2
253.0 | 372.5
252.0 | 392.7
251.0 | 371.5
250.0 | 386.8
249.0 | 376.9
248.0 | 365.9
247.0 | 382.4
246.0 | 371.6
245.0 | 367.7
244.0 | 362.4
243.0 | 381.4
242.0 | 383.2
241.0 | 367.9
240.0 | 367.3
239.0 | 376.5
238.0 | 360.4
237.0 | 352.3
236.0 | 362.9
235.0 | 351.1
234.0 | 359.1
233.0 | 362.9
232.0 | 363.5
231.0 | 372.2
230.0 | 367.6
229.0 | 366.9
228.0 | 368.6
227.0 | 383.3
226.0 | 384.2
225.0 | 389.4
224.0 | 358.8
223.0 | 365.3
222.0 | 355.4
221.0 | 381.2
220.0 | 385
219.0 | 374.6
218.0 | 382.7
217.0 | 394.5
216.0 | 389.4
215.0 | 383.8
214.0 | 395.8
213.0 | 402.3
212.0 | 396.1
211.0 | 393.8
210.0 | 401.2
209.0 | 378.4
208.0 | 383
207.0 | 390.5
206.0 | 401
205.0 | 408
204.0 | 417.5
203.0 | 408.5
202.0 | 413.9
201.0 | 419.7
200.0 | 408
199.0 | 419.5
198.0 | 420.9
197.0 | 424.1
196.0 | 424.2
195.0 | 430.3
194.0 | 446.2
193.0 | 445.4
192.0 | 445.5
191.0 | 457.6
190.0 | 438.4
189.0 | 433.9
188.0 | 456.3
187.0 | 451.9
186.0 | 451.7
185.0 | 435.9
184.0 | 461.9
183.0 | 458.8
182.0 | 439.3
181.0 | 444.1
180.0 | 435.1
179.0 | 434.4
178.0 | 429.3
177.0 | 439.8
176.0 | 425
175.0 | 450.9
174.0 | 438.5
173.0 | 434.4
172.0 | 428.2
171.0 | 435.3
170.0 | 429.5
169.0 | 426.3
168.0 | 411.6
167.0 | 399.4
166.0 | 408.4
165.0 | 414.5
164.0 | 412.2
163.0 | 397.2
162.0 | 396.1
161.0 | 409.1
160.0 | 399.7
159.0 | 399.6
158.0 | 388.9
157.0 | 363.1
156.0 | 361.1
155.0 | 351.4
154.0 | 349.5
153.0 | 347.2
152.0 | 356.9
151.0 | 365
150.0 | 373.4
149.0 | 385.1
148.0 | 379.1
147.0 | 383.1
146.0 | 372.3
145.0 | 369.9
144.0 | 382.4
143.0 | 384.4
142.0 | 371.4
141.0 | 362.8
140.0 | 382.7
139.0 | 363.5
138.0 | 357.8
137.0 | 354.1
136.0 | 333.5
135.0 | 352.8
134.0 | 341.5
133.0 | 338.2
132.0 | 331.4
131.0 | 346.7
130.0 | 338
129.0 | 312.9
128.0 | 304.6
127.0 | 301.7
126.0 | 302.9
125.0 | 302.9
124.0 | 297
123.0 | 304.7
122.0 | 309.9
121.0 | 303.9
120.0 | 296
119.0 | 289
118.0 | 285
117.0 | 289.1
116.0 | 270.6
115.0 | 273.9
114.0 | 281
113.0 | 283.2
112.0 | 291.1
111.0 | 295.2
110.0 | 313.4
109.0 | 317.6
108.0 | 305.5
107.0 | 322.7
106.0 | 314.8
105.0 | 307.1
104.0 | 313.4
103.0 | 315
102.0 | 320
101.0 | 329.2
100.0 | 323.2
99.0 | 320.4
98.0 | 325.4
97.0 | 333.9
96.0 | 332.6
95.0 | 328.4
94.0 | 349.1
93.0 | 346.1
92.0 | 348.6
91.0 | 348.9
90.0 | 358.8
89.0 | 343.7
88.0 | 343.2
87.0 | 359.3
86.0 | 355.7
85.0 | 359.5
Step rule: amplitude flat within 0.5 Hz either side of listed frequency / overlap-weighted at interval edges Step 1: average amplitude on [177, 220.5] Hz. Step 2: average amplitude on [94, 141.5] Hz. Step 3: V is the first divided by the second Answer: 1.3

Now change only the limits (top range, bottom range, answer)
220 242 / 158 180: 0.88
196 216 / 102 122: 1.35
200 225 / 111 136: 1.28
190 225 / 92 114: 1.27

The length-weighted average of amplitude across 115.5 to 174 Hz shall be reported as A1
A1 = 360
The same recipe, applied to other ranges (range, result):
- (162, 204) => 431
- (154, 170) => 396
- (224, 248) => 369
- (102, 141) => 315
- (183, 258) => 394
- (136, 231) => 402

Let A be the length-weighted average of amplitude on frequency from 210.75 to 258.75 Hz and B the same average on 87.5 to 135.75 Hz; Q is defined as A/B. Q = 1.18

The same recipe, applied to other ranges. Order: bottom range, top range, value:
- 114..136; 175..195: 1.44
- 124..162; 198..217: 1.12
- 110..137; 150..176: 1.30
